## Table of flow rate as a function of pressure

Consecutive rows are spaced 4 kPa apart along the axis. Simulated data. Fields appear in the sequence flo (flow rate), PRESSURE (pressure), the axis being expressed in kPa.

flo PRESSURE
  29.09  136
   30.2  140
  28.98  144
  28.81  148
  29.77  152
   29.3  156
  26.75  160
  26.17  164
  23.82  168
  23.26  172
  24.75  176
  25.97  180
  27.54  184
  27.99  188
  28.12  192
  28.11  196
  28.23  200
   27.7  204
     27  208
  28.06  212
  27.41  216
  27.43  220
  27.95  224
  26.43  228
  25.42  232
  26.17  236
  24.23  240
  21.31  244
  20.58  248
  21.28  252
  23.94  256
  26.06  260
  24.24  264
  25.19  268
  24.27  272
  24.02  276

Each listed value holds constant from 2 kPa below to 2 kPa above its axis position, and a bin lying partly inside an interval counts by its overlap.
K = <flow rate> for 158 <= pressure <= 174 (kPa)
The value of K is 25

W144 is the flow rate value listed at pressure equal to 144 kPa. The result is 28.98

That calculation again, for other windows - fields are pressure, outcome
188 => 27.99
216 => 27.41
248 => 20.58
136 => 29.09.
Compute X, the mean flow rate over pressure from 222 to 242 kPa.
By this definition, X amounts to 26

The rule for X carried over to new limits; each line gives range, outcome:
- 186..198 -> 28.1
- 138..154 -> 29.4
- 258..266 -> 25.1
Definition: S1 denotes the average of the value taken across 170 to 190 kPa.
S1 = 25.9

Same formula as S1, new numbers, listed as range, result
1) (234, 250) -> 23.1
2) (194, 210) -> 27.8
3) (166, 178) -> 23.9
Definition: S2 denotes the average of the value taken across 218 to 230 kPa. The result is 27.3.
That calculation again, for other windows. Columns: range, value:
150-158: 29.5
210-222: 27.6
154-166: 27.4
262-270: 24.7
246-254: 20.9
